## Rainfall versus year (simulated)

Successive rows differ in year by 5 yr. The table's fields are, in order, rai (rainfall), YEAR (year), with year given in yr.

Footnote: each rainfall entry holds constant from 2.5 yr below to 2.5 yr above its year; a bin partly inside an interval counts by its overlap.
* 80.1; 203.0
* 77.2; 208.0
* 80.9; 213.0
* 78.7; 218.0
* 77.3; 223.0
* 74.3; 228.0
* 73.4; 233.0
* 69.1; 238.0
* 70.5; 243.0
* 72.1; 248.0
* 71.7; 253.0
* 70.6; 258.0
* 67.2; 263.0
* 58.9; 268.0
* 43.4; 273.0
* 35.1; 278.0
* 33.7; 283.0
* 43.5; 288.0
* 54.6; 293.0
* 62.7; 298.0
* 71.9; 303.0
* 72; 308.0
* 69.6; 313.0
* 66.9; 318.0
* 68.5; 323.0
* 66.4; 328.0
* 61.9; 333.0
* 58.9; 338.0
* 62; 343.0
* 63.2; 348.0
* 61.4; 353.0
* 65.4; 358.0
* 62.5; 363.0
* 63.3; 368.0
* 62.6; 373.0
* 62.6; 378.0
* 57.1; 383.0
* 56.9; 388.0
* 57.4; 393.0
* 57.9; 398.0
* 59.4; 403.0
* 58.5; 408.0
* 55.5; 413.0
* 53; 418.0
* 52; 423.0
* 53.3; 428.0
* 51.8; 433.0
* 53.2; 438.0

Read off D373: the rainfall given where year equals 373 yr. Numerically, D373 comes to 62.6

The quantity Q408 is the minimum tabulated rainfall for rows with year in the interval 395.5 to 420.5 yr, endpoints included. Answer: 53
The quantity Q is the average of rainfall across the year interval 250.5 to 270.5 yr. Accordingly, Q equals 67.1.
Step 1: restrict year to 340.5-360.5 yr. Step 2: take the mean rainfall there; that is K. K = 63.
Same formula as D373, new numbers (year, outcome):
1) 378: 62.6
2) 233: 73.4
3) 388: 56.9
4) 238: 69.1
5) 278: 35.1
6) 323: 68.5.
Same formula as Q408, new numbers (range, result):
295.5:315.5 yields 62.7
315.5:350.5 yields 58.9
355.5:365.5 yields 62.5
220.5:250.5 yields 69.1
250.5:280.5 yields 35.1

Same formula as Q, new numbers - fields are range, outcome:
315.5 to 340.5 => 64.5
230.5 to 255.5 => 71.4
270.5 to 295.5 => 42.1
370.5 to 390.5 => 59.8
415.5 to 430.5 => 52.8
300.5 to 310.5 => 72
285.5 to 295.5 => 49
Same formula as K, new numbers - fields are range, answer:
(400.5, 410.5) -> 59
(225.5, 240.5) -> 72.3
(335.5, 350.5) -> 61.4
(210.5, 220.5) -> 79.8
